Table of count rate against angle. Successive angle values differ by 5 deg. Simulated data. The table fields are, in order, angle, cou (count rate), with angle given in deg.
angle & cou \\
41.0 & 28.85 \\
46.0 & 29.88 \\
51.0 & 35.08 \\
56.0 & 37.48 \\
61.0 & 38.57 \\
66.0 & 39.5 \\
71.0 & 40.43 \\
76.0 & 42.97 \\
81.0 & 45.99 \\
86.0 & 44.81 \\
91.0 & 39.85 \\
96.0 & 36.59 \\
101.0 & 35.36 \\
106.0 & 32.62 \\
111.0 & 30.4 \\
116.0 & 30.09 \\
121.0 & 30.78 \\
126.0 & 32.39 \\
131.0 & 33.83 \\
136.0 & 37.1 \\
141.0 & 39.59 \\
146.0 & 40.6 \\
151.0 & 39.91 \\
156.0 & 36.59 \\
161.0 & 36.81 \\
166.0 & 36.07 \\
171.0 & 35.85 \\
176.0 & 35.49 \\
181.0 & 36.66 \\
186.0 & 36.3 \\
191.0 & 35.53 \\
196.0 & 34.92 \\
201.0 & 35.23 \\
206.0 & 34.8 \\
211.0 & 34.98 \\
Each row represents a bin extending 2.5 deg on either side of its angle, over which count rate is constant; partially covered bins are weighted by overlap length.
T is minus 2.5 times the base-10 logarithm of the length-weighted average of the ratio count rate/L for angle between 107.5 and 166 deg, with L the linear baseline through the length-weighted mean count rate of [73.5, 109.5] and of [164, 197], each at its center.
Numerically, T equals 0.07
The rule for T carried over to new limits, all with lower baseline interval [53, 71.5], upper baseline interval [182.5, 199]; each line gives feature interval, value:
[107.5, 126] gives 0.21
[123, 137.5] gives 0.09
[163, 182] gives 0.00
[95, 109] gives 0.10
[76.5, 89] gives -0.17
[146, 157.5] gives -0.07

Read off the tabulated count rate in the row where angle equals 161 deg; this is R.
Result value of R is 36.81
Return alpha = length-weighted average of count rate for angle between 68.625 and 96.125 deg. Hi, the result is 42.2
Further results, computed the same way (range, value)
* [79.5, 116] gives 37.2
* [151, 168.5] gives 37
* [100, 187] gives 35.3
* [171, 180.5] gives 35.8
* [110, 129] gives 31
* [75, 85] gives 44.8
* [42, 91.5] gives 39.1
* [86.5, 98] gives 39.4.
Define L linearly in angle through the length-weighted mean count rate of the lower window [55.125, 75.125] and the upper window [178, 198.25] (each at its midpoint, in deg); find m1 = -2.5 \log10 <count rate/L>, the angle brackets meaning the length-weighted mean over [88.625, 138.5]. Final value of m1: 0.13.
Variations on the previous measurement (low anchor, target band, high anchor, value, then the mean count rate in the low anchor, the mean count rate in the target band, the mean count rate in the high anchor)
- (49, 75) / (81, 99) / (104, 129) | -0.177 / 38.5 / 41.1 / 31.3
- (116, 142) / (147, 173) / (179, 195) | -0.066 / 34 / 37.3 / 36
